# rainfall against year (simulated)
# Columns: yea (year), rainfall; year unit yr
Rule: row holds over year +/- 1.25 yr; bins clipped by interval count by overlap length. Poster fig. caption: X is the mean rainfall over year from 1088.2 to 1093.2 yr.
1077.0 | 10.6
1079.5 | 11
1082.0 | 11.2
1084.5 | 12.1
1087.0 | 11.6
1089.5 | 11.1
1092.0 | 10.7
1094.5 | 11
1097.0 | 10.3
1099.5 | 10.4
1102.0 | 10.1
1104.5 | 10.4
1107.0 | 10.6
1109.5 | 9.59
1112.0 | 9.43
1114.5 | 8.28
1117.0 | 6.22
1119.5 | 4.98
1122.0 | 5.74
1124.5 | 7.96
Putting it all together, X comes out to 10.9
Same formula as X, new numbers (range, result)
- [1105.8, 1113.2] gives 9.87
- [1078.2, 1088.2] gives 11.5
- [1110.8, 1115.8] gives 8.82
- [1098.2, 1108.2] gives 10.4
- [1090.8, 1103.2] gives 10.5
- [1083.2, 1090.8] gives 11.6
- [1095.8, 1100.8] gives 10.3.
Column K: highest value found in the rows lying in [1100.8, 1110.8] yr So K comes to 10.6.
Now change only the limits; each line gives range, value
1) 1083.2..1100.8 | 12.1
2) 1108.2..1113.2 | 9.59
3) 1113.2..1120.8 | 8.28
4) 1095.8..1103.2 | 10.4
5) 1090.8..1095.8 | 11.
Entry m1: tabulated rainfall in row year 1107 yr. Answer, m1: 10.6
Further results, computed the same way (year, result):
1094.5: 11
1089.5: 11.1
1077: 10.6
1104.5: 10.4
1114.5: 8.28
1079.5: 11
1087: 11.6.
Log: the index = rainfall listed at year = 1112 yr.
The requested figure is 9.43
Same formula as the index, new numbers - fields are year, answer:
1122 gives 5.74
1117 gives 6.22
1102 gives 10.1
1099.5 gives 10.4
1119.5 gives 4.98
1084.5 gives 12.1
